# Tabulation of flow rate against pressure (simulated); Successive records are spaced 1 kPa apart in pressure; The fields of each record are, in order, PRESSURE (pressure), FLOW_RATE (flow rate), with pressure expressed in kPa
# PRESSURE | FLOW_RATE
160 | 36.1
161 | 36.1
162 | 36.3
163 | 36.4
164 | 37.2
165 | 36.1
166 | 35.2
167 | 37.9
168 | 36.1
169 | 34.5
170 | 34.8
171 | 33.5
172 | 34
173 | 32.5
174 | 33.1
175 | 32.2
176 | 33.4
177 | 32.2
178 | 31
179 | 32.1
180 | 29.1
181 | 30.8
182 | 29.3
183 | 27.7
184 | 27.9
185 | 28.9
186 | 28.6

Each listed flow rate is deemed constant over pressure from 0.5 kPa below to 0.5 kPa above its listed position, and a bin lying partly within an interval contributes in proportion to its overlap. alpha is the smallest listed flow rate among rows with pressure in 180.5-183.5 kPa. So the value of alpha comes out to 27.7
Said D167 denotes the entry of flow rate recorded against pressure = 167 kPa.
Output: 37.9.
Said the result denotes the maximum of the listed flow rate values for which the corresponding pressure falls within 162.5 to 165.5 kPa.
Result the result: 37.2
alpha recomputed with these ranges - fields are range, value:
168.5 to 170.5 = 34.5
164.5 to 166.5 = 35.2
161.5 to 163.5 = 36.3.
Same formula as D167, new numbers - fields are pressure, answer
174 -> 33.1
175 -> 32.2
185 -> 28.9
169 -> 34.5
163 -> 36.4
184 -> 27.9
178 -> 31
